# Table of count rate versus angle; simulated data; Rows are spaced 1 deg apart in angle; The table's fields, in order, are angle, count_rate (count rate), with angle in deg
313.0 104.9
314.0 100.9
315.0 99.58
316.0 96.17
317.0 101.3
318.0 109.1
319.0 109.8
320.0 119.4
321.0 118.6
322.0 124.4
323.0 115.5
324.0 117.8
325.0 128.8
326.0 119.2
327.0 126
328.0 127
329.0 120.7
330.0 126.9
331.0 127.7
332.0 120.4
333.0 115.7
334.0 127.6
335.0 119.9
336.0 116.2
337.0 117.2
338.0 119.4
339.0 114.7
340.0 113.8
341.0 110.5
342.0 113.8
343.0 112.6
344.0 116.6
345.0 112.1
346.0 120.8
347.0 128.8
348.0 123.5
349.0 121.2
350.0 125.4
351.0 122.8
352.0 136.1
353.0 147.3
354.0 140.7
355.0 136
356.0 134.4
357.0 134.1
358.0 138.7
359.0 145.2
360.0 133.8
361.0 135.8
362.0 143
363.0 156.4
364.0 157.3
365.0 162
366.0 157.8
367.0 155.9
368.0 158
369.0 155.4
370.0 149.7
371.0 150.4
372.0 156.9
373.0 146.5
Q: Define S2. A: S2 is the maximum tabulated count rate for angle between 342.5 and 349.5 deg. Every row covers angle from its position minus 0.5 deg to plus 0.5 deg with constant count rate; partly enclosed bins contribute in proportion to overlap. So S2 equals 128.8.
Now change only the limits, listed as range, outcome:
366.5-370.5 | 158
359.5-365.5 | 162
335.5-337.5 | 117.2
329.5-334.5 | 127.7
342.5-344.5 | 116.6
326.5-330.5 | 127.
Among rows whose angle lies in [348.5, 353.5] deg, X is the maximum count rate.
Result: 147.3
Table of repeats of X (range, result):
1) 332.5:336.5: 127.6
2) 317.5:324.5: 124.4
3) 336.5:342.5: 119.4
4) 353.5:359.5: 145.2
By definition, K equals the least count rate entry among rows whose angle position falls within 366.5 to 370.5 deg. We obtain 149.7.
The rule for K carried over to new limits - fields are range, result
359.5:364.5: 133.8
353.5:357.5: 134.1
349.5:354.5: 122.8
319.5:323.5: 115.5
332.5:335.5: 115.7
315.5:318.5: 96.17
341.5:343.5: 112.6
